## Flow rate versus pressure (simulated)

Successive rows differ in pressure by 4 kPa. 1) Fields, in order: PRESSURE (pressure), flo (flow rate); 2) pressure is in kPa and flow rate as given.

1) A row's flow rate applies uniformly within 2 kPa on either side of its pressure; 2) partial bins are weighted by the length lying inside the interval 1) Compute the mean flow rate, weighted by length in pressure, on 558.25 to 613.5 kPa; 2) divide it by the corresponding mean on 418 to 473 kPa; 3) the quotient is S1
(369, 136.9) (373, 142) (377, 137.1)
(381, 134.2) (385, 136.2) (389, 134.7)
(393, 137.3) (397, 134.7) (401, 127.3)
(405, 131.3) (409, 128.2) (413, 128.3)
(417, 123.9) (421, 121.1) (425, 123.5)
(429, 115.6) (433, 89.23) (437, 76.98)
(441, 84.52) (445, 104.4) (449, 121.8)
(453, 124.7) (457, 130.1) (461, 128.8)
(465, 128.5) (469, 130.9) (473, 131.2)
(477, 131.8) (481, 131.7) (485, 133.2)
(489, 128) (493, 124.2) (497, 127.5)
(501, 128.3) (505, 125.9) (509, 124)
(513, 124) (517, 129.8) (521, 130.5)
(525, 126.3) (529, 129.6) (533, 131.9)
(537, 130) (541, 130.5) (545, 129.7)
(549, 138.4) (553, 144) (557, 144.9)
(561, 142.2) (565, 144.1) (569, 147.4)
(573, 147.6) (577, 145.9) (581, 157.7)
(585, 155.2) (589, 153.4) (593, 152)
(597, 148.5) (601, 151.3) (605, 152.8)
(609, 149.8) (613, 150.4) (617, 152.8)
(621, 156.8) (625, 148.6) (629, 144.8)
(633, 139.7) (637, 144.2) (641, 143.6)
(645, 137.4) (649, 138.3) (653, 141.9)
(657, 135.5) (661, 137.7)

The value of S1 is 1.3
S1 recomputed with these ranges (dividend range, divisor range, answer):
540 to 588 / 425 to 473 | 1.27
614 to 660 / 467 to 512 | 1.12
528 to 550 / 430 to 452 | 1.35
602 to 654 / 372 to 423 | 1.11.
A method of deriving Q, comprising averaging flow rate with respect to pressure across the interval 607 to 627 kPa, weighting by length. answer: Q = 152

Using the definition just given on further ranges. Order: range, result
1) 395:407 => 131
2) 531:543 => 131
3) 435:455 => 102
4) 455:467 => 129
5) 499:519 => 126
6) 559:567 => 143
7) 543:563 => 140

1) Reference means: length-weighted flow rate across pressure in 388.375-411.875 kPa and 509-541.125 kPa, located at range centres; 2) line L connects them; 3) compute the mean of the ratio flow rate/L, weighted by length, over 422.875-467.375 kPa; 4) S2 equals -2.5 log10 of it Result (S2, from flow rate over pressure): 0.17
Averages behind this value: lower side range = 132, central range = 112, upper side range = 129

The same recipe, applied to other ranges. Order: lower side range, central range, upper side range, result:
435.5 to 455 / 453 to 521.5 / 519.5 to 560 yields -0.108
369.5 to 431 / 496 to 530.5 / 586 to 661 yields 0.093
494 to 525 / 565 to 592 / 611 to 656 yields -0.103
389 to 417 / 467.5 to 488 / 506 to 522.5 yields -0.028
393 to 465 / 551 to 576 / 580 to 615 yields 0.002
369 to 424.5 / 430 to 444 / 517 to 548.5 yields 0.444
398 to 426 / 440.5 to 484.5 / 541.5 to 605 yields 0.074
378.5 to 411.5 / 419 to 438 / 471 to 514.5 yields 0.225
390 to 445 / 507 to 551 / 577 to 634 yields 0.062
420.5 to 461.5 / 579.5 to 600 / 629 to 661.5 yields -0.162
